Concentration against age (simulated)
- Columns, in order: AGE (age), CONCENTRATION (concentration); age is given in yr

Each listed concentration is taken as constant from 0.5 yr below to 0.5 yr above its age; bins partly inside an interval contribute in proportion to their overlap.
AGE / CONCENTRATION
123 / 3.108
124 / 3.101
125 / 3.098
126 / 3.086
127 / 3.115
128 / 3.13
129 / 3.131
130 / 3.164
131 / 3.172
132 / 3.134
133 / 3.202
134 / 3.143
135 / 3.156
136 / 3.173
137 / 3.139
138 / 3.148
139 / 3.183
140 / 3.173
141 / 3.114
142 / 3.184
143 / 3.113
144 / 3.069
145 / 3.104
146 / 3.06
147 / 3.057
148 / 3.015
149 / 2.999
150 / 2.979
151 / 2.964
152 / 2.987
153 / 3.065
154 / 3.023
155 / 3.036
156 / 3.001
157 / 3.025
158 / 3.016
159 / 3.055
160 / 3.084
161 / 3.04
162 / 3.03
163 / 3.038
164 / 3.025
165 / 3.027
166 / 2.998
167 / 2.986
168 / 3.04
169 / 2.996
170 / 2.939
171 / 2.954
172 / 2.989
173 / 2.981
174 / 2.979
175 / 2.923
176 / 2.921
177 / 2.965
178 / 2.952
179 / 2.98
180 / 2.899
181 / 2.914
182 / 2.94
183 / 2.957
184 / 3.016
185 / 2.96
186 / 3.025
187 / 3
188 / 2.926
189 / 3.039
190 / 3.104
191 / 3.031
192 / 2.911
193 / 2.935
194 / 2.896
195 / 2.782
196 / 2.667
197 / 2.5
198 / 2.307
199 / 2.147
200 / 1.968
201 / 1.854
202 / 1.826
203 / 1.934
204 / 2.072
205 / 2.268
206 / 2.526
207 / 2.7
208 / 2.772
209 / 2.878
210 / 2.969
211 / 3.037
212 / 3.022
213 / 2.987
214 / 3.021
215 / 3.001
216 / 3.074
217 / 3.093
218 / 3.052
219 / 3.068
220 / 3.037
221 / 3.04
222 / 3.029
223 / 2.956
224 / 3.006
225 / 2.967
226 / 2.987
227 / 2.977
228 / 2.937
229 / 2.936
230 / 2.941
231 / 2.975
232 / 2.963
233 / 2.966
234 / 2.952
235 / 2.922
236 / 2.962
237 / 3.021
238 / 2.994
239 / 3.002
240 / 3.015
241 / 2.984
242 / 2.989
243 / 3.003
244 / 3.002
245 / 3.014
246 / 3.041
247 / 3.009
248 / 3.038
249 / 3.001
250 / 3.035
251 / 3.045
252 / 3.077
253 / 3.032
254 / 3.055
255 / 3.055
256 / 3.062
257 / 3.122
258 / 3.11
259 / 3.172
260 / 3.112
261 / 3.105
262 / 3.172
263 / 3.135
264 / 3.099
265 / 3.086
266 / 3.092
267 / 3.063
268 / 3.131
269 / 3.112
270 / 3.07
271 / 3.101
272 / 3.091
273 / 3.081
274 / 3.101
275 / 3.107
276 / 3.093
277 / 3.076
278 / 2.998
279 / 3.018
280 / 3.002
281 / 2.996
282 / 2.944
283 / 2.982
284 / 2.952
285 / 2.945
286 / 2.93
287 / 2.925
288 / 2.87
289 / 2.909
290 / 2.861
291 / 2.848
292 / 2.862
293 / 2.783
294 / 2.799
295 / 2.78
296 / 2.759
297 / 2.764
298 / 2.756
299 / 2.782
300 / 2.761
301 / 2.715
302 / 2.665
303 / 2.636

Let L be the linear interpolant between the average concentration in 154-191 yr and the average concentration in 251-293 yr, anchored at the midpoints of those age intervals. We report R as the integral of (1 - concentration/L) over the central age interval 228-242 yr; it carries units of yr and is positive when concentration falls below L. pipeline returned 0.2 yr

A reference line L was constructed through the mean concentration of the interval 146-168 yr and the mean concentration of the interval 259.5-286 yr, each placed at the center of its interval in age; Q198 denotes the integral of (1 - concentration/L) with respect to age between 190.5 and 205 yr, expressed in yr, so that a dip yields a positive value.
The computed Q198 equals 3.0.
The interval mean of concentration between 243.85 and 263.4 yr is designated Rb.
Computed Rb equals 3.07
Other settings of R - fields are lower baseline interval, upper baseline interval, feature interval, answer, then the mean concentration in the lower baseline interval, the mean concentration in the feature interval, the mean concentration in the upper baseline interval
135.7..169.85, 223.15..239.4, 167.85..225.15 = 3.6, 3.06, 2.82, 2.97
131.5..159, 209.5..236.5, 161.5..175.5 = 0.3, 3.08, 2.99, 3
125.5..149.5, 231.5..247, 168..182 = 0.5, 3.12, 2.96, 2.99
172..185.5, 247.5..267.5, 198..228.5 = 2.8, 2.95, 2.73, 3.08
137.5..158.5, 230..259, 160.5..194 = 0.7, 3.06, 2.98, 3.02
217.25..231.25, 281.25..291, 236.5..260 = -0.6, 3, 3.04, 2.92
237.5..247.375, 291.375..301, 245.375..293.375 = -2.3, 3.01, 3.03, 2.78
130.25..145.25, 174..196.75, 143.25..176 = 0.4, 3.15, 3.01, 2.94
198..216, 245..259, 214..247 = -2.3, 2.54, 3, 3.06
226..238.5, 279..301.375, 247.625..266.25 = -1.0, 2.96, 3.08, 2.86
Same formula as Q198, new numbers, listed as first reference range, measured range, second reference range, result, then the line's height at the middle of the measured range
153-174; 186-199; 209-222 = 0.86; 3.02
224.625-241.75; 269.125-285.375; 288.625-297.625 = -1.02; 2.86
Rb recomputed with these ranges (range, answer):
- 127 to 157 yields 3.1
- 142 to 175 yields 3.02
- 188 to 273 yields 2.91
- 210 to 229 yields 3.01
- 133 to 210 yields 2.89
